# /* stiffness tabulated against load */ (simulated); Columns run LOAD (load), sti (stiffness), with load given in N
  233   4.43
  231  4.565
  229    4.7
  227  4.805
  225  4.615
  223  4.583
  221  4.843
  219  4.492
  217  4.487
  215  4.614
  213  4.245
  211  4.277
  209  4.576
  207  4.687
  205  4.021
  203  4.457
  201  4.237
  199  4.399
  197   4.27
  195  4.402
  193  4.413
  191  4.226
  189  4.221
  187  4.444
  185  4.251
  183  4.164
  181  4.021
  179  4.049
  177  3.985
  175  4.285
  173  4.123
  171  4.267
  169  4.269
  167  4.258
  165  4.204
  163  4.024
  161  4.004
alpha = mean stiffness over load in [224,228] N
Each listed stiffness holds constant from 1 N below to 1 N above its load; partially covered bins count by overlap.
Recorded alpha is 4.71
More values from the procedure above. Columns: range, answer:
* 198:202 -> 4.32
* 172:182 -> 4.09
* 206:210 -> 4.63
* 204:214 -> 4.36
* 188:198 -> 4.31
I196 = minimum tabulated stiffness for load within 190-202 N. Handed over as 4.226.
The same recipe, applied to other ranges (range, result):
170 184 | 3.985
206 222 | 4.245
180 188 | 4.021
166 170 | 4.258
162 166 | 4.024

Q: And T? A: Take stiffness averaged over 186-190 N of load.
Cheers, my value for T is 4.33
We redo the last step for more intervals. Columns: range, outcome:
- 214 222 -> 4.61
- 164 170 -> 4.24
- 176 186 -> 4.09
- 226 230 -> 4.75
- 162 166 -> 4.11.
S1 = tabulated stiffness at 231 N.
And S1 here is 4.565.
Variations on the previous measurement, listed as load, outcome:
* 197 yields 4.27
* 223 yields 4.583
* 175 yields 4.285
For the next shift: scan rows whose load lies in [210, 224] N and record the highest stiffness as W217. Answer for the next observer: 4.843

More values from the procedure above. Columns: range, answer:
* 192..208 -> 4.687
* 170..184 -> 4.285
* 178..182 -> 4.049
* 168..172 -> 4.269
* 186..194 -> 4.444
